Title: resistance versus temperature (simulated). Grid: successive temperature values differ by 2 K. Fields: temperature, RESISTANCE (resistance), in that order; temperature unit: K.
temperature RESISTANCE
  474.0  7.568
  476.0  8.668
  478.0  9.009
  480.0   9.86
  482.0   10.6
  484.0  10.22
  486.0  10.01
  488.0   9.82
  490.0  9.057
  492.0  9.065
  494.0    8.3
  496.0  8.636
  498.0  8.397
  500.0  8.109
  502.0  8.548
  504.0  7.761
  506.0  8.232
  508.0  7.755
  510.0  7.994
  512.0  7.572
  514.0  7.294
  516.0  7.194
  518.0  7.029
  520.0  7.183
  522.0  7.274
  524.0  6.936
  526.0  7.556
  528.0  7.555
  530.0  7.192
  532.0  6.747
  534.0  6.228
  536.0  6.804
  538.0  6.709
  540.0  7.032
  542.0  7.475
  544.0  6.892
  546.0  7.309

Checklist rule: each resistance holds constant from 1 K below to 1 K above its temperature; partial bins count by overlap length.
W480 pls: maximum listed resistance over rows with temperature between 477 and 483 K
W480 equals 10.6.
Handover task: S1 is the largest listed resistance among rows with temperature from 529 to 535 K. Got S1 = 7.192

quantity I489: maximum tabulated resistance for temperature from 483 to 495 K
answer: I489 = 10.22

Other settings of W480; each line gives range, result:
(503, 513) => 8.232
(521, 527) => 7.556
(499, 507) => 8.548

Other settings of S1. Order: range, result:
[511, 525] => 7.572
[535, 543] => 7.475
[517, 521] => 7.183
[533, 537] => 6.804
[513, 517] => 7.294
